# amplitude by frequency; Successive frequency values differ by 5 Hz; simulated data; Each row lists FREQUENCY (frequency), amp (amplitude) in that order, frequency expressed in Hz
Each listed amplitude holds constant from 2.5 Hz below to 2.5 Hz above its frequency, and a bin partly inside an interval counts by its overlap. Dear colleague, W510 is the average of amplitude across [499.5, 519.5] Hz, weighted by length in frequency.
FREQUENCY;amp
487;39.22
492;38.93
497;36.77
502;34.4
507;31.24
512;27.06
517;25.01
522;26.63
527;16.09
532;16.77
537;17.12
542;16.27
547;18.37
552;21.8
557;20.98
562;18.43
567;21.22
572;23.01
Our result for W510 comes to 29.4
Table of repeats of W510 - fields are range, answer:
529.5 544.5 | 16.7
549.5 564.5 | 20.4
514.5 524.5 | 25.8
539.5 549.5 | 17.3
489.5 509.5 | 35.3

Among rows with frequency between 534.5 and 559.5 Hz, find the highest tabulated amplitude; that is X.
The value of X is 21.8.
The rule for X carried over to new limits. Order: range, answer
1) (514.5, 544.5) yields 26.63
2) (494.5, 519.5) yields 36.77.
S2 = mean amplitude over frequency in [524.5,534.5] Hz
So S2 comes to 16.4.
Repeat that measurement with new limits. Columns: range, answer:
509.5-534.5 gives 22.3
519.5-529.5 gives 21.4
